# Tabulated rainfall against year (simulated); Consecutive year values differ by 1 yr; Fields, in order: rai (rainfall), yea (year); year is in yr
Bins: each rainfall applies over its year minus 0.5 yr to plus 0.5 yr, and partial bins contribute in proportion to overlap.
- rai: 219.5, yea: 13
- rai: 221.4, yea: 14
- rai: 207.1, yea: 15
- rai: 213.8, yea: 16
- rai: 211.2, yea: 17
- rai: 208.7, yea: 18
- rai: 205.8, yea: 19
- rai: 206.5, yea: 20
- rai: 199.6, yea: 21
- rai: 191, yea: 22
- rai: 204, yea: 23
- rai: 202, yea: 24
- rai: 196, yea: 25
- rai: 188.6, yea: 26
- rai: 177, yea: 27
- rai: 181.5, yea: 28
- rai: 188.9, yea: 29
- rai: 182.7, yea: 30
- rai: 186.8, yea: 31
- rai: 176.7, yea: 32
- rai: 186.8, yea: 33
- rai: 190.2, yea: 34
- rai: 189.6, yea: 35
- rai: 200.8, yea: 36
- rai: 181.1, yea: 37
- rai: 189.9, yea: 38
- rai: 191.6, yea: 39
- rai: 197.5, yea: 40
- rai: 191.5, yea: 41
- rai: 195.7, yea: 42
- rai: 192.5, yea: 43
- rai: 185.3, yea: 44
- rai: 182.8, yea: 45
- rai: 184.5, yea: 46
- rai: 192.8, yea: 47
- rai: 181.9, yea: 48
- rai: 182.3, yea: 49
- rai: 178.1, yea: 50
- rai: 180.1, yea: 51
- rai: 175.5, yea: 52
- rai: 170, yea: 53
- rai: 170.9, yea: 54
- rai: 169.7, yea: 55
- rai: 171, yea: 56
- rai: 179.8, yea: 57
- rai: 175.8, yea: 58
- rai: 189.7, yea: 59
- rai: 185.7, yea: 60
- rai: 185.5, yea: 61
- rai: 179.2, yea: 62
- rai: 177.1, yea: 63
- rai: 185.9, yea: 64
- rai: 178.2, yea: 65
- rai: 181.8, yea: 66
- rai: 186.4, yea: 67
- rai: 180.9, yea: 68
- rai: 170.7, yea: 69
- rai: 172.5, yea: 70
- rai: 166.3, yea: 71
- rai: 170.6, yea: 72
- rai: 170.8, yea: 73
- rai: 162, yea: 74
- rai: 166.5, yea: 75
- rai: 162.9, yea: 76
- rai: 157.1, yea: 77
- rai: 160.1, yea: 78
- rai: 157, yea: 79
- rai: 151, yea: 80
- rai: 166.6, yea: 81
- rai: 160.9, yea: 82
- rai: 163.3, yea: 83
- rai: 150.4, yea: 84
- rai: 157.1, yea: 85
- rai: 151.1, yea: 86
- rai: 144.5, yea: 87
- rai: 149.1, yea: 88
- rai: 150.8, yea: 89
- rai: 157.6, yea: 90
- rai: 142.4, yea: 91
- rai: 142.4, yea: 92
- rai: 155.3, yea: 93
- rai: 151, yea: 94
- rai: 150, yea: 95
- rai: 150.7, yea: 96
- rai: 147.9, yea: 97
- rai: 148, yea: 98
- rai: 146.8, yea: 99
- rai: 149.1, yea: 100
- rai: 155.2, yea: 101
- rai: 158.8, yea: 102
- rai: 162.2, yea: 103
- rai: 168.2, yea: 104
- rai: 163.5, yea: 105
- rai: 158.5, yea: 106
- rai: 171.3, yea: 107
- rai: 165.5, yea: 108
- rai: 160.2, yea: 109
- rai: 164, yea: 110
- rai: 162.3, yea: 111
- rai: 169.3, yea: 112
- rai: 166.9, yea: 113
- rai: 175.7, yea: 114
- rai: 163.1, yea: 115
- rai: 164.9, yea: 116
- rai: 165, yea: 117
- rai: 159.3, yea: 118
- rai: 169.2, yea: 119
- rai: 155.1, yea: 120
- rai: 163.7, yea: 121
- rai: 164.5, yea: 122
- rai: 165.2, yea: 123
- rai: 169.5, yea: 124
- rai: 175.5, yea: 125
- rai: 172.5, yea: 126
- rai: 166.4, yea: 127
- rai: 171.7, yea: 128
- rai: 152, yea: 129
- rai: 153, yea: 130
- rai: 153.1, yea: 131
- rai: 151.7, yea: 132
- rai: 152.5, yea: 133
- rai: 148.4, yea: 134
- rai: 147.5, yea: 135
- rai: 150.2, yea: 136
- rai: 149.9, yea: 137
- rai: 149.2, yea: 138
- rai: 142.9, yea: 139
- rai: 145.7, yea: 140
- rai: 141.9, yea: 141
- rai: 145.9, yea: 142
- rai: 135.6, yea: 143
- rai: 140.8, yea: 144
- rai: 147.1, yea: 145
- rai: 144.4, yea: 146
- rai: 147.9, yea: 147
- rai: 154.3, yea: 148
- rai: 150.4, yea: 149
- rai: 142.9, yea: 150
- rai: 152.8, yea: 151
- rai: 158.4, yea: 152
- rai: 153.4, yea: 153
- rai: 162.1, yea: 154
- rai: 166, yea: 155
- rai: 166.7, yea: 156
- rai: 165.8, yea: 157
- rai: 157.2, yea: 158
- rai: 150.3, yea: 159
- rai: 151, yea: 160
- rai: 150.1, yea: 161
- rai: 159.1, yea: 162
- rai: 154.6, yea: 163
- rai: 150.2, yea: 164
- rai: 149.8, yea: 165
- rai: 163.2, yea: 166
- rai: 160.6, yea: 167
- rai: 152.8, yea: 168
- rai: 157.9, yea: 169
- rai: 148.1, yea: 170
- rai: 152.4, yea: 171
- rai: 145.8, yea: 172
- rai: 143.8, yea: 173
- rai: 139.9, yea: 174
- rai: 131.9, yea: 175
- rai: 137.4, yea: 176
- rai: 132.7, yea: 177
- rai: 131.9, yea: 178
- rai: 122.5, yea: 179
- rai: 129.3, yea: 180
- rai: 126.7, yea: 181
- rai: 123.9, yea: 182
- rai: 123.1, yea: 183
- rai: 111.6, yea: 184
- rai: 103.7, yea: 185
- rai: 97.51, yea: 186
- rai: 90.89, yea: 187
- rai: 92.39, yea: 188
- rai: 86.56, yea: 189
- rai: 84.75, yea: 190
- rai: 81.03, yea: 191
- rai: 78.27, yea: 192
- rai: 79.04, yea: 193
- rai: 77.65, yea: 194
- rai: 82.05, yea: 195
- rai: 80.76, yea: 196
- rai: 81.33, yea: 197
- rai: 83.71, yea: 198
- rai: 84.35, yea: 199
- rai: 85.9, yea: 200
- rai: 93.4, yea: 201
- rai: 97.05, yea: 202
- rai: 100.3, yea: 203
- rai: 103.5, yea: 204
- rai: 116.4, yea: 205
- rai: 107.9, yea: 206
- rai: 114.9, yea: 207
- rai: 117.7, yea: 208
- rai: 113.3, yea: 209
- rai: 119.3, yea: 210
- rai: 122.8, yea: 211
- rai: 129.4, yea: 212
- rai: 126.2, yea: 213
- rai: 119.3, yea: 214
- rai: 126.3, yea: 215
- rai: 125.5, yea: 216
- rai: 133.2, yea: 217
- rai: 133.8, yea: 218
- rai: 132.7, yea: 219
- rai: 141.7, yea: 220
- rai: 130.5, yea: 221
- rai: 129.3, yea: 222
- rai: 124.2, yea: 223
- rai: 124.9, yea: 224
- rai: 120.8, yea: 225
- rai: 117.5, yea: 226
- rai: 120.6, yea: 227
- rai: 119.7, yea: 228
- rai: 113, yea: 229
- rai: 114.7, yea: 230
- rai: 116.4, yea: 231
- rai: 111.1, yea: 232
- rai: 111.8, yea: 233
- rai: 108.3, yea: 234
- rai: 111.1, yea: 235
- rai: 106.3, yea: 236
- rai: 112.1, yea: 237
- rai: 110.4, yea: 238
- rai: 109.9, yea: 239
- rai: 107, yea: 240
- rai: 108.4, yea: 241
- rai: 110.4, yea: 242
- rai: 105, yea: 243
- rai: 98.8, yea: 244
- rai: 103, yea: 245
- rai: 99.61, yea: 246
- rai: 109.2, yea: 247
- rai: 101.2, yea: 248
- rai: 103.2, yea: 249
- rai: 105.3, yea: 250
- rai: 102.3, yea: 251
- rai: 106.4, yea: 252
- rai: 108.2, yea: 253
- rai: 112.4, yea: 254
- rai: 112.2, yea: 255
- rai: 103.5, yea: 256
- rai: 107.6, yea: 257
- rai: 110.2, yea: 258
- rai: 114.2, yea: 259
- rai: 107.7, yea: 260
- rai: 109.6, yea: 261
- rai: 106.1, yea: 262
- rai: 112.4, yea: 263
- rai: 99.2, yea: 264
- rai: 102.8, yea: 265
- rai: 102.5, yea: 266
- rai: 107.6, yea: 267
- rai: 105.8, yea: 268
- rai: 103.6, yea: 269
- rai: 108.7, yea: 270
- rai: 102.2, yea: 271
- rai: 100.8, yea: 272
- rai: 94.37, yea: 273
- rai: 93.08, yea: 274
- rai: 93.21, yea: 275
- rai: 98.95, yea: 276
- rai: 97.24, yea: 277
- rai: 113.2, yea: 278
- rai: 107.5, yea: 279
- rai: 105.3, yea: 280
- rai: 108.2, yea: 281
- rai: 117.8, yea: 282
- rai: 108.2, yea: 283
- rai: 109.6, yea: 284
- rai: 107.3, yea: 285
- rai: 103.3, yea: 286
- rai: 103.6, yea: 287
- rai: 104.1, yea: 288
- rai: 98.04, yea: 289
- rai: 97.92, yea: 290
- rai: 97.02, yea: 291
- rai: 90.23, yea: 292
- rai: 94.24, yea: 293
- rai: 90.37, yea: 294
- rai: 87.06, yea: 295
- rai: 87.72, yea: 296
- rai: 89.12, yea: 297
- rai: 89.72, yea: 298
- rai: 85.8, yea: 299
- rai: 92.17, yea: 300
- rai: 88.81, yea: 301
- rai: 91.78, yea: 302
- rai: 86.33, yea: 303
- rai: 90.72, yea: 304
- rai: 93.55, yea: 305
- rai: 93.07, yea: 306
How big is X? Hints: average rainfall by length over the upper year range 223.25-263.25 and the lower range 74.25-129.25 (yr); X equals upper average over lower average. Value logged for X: 0.69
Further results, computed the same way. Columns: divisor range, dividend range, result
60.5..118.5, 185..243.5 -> 0.67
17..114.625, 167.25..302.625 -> 0.63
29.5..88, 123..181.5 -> 0.86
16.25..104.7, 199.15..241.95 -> 0.66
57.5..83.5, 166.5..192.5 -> 0.71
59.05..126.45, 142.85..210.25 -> 0.77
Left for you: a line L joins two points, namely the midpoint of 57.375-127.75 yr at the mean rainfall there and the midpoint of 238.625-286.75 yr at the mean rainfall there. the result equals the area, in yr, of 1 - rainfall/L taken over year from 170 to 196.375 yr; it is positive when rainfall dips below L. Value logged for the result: 4.2 yr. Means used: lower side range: 164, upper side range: 105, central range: 112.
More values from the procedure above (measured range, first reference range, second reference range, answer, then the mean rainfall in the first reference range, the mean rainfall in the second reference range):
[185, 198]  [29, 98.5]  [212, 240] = 4.6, 172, 120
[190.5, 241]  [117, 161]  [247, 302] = 5.7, 155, 102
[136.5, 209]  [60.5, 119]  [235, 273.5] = 3.5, 162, 106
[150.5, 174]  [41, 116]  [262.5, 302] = -2.6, 167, 99.9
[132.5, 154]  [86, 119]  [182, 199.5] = -3.7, 158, 90.3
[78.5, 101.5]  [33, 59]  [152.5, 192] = 2.1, 184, 135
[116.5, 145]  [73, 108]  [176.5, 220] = -3.6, 156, 107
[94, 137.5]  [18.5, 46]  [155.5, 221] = -1.7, 191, 122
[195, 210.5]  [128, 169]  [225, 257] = 3.3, 152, 109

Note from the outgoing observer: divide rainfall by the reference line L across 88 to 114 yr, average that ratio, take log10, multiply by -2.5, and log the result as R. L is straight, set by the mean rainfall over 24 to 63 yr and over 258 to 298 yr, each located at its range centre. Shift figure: 0.05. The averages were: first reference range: 185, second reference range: 102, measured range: 157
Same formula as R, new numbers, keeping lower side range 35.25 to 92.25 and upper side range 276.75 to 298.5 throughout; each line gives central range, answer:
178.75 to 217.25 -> 0.23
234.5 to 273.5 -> 0.05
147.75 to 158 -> -0.10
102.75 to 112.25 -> -0.04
